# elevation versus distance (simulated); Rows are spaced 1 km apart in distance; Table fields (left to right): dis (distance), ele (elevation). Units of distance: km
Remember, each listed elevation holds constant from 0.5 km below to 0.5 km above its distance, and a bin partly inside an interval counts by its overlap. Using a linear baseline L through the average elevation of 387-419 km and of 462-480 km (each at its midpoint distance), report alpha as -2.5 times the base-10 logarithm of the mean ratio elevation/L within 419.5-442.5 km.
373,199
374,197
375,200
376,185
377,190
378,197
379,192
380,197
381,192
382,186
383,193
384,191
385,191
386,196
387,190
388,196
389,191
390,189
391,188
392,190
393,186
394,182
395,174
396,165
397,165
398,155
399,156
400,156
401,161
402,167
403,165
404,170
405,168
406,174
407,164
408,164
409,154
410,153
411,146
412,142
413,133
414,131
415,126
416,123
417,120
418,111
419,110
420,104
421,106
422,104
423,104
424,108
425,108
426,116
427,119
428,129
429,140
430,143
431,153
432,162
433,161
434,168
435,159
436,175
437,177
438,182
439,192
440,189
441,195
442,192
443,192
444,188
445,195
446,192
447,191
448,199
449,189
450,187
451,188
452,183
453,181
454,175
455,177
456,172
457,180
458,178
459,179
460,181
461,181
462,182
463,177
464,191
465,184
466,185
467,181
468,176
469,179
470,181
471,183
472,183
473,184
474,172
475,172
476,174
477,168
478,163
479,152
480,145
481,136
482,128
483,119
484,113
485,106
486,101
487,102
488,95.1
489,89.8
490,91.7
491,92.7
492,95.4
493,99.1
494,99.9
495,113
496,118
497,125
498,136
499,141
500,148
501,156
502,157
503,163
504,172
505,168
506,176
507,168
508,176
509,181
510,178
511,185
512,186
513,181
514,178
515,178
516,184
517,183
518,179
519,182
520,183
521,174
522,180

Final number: 0.14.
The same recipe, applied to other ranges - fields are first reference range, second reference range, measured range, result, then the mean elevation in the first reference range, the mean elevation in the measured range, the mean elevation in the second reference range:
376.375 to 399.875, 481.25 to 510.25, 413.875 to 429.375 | 0.40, 184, 116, 131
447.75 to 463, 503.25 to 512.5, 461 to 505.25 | 0.22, 182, 146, 176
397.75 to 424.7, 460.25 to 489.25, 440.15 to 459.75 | -0.24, 139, 186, 156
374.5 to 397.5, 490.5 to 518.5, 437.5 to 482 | -0.08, 188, 180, 154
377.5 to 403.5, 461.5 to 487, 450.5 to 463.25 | -0.09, 181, 180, 160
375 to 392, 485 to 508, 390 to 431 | 0.22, 192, 145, 128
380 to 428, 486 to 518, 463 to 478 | -0.20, 155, 179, 146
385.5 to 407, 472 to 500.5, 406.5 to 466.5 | -0.05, 175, 160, 129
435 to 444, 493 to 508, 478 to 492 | 0.34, 185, 114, 145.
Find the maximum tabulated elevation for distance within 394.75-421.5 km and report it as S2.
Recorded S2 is 174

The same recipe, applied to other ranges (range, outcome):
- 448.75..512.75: 191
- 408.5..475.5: 199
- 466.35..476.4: 184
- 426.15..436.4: 175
